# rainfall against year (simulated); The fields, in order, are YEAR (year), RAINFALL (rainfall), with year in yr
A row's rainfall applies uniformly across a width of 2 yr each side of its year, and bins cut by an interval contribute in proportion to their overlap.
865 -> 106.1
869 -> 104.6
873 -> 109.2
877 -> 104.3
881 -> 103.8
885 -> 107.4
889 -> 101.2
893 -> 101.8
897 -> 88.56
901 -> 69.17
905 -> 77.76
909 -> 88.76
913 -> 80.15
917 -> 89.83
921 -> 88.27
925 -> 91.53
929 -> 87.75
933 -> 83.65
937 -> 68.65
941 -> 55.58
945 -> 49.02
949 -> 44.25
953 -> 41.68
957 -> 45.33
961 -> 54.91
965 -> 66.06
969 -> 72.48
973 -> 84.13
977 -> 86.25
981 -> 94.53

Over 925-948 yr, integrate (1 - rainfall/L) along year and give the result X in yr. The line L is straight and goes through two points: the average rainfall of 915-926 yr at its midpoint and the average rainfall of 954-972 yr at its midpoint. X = 2.8 yr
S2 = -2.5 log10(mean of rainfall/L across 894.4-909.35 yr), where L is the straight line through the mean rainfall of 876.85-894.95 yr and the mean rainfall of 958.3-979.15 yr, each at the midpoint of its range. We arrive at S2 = 0.20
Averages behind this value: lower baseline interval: 104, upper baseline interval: 72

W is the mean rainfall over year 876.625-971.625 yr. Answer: 77.2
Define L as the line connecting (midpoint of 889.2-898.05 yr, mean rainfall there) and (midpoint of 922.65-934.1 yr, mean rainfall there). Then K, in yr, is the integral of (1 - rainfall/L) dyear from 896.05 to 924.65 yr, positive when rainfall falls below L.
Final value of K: 2.8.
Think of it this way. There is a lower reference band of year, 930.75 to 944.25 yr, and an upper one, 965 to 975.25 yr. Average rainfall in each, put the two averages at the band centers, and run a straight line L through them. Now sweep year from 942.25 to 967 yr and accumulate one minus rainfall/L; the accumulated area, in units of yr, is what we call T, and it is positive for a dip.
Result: 7.5 yr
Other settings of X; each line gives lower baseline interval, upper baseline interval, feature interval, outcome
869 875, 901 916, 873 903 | -0.4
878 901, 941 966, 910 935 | -4.8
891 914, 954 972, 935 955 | 4.7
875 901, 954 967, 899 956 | 2.3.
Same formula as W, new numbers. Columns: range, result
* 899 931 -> 84.2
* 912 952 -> 72.9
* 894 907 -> 80.3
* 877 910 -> 93.1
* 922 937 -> 85.2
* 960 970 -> 64.6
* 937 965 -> 51.2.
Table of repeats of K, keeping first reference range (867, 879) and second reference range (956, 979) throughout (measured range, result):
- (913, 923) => 0.14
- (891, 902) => 1.01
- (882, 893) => -0.38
